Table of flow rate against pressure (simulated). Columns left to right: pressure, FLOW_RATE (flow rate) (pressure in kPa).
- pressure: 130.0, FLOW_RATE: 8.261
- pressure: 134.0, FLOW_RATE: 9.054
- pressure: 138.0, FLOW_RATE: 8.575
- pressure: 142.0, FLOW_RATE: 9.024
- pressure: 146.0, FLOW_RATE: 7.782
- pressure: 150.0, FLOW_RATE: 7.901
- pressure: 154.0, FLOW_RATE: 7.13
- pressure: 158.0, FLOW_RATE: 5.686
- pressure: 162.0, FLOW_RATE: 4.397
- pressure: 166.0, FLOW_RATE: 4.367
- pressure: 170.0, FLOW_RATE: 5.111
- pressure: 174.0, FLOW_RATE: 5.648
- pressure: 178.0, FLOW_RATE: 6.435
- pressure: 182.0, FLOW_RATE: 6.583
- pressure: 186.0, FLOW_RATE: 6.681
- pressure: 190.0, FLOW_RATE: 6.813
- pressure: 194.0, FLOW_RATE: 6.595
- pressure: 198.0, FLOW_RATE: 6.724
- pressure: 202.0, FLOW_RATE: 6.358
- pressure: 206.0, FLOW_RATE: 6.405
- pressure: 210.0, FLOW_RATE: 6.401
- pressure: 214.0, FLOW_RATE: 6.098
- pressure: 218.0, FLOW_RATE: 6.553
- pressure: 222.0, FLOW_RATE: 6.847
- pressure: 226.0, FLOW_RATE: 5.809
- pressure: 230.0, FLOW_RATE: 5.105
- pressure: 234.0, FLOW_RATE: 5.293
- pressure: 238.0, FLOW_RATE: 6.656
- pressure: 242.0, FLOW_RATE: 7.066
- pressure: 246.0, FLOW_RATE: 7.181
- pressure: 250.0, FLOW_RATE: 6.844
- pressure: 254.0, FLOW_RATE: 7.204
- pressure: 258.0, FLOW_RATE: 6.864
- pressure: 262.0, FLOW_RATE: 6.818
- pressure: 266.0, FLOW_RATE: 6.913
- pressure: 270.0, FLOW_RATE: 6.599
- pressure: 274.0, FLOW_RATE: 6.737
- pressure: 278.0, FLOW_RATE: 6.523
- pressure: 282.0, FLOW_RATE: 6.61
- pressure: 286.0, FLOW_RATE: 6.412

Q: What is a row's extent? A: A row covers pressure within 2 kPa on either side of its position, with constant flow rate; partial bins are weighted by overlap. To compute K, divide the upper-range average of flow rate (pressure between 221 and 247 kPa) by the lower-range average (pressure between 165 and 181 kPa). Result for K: 1.13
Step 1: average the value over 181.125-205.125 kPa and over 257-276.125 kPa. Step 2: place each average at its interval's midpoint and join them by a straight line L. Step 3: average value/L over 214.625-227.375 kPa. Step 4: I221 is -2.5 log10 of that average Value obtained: 0.05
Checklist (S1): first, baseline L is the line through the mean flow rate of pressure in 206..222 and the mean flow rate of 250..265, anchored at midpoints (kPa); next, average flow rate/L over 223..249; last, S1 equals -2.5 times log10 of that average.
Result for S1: 0.08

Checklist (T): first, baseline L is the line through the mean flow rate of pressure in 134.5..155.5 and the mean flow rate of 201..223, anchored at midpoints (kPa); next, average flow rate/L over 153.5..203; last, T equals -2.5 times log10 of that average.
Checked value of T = 0.206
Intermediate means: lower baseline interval 8.17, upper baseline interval 6.43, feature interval 6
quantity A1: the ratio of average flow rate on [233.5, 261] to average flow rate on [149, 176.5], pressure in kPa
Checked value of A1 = 1.20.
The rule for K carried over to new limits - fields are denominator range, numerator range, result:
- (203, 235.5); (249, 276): 1.13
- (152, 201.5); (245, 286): 1.13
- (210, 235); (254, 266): 1.15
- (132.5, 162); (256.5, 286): 0.88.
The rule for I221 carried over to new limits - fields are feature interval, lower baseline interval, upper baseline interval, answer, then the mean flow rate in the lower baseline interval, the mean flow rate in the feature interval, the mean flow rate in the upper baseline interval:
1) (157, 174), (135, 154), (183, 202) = 0.461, 8.23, 4.93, 6.66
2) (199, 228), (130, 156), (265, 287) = 0.162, 8.25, 6.37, 6.63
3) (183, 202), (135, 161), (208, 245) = 0.027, 7.61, 6.66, 6.23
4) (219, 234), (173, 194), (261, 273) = 0.131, 6.48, 5.88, 6.77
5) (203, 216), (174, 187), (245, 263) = 0.056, 6.42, 6.31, 6.98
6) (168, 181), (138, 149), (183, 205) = 0.248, 8.39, 5.8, 6.62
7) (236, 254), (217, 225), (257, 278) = -0.045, 6.61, 6.97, 6.76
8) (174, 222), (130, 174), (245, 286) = 0.061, 6.91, 6.49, 6.8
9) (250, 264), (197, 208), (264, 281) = -0.049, 6.47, 6.95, 6.69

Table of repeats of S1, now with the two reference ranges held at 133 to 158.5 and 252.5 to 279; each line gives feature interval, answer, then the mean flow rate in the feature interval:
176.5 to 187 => 0.16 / 6.56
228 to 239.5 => 0.25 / 5.64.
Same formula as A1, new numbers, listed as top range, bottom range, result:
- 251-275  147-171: 1.17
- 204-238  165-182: 1.09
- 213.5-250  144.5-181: 1.05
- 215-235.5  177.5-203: 0.90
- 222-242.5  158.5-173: 1.25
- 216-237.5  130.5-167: 0.83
